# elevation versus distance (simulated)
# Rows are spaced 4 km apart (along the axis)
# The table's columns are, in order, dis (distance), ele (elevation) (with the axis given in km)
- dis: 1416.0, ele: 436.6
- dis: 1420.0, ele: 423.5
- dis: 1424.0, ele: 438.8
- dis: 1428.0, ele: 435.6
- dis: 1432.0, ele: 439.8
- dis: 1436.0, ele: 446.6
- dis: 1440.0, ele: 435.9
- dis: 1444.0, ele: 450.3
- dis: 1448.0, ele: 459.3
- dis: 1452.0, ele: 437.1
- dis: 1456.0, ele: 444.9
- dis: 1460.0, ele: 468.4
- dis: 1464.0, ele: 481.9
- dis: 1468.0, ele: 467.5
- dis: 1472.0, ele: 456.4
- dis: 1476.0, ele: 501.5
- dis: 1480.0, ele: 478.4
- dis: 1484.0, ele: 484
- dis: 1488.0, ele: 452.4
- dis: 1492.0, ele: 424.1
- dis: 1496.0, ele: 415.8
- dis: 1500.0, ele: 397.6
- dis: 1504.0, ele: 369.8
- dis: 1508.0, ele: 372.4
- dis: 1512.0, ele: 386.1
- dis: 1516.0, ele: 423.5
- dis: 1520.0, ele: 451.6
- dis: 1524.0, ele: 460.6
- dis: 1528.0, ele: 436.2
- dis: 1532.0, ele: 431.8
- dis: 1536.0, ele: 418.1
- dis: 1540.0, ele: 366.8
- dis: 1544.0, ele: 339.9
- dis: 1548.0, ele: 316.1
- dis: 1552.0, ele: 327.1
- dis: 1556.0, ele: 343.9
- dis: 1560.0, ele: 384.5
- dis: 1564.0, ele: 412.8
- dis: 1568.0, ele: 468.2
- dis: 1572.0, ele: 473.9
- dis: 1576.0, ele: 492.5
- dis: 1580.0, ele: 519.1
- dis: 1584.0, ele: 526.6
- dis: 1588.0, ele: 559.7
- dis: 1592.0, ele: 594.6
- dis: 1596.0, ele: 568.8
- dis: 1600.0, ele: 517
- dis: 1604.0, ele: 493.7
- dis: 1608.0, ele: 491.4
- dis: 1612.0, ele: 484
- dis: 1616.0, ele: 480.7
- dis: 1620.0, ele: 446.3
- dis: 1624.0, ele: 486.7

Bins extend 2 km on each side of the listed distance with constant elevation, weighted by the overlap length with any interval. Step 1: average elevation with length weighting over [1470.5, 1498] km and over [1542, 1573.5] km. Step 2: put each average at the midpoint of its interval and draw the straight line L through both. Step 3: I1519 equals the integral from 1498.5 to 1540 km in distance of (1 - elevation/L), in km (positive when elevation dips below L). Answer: 0.86 km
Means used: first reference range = 459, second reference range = 382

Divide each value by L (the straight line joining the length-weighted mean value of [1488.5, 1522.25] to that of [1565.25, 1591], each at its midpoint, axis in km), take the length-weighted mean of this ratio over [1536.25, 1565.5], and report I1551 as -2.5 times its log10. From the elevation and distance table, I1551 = 0.29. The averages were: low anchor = 408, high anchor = 507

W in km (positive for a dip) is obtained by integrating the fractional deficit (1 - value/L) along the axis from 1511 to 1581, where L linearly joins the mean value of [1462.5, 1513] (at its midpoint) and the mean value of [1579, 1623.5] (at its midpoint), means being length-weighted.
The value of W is 9.50 km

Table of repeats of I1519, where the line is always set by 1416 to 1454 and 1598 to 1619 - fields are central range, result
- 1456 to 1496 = -1.1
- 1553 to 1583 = 2.4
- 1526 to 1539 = 1.2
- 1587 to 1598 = -2.0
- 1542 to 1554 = 3.7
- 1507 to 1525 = 1.8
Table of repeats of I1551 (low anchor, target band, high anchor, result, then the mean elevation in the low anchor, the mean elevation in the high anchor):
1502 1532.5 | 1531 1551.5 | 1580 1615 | 0.21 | 416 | 527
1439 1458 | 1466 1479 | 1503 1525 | -0.10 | 446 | 410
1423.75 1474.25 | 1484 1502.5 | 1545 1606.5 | 0.07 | 452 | 465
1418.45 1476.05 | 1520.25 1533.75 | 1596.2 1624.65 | 0.06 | 451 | 491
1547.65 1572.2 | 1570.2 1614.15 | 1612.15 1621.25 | -0.20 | 388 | 469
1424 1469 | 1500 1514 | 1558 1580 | 0.19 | 451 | 453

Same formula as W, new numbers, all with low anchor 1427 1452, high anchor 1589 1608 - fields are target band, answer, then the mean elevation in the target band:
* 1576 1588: 0.12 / 524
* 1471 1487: -0.41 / 480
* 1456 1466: -0.26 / 469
